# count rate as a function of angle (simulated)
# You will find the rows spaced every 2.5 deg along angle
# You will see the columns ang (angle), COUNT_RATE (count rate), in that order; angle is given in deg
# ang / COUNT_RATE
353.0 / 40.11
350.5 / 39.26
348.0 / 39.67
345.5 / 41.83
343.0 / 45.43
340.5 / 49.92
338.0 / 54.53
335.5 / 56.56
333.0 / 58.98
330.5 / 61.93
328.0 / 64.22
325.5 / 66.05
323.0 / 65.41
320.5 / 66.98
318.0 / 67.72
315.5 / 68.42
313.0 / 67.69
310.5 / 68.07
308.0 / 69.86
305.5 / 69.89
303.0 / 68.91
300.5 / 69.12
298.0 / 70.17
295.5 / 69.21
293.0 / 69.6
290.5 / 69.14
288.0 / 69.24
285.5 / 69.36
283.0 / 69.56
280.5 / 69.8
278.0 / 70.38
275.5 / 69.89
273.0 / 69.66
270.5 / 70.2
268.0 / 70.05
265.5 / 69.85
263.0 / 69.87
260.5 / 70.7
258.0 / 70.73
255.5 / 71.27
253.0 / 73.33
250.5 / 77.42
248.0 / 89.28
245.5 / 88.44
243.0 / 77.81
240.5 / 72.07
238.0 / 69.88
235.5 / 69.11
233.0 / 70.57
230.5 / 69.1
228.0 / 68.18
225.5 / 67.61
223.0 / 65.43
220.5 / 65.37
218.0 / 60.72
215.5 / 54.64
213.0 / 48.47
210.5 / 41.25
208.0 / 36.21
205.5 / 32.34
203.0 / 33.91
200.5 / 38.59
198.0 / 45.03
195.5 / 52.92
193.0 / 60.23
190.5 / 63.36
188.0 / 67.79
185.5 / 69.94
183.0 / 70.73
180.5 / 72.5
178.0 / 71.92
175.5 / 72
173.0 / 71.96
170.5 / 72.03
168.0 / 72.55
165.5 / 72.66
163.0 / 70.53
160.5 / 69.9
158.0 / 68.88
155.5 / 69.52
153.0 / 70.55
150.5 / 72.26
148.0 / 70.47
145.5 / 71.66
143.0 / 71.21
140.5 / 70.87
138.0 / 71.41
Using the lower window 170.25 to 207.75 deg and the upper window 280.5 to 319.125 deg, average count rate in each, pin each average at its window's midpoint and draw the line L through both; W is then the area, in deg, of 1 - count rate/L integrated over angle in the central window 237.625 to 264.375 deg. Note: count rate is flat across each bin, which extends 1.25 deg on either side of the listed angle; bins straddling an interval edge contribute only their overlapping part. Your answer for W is -4.6 deg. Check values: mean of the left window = 58.7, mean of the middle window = 75.7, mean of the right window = 69.1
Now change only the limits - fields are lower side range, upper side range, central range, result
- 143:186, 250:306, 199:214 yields 6.87 deg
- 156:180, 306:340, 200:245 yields 6.55 deg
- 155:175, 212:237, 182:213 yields 7.70 deg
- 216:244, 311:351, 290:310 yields -2.79 deg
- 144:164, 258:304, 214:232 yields 1.48 deg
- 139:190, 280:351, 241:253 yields -2.71 deg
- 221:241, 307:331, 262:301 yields -1.21 deg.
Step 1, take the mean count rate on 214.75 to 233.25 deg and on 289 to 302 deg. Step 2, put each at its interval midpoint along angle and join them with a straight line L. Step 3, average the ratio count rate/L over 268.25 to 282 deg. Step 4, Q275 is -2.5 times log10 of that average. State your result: -0.03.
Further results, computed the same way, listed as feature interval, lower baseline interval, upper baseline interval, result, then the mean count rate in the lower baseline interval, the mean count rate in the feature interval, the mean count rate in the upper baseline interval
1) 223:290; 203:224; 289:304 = -0.21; 49.4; 71.9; 69.4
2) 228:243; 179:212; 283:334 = -0.21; 52.8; 70.6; 67.6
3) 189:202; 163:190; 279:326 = 0.34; 71.1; 52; 68.7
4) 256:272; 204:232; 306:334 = -0.17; 55.3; 70.3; 66.1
